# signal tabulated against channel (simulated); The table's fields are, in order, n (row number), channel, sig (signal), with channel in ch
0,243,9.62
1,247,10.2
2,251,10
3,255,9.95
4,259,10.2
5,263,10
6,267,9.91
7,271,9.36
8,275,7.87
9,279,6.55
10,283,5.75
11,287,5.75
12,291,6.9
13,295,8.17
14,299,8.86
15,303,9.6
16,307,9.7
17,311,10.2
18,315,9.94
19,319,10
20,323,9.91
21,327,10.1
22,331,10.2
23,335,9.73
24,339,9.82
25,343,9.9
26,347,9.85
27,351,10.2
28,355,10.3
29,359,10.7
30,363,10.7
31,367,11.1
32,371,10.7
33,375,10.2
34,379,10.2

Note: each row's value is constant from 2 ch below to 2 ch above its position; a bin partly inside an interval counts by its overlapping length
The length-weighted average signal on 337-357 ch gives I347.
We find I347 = 10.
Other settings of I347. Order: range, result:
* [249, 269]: 10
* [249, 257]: 9.97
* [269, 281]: 7.93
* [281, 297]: 6.64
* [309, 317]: 10.1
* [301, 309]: 9.65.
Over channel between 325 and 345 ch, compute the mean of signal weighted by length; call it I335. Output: 9.95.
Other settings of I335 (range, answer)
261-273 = 9.76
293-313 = 9.31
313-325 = 9.95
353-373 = 10.7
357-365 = 10.7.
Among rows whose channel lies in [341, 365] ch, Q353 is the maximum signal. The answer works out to 10.7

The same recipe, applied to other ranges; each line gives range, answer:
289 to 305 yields 9.6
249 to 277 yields 10.2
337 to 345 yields 9.9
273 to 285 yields 7.87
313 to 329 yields 10.1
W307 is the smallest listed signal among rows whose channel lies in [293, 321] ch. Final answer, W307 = 8.17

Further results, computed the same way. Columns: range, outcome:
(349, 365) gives 10.2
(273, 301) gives 5.75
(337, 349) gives 9.82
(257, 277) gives 7.87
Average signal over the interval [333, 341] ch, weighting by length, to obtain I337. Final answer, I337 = 9.78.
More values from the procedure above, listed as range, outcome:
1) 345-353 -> 10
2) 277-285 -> 6.15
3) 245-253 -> 10.1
